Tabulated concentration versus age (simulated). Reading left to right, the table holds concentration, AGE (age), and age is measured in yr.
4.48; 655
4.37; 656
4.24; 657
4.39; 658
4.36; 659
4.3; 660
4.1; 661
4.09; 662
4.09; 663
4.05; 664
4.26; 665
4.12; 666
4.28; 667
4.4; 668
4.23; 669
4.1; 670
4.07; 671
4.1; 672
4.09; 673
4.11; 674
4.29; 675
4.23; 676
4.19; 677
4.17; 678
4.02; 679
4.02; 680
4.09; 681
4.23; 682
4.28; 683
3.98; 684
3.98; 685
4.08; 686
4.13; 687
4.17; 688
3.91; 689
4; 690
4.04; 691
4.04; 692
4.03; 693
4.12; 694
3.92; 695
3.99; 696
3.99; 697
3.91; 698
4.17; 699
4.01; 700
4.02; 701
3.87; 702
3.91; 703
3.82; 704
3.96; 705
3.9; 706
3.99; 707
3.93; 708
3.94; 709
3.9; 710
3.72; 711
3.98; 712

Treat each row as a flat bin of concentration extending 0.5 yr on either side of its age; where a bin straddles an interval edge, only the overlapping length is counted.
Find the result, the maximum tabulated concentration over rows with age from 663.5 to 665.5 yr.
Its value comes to 4.26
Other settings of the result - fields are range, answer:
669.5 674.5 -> 4.11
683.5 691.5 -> 4.17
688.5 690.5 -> 4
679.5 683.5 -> 4.28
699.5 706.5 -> 4.02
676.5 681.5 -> 4.19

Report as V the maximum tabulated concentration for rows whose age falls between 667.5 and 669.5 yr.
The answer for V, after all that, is 4.4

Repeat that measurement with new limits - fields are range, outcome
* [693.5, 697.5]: 4.12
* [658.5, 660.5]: 4.36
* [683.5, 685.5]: 3.98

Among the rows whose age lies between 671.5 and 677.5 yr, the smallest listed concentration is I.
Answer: 4.09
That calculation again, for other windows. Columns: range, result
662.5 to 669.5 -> 4.05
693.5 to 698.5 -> 3.91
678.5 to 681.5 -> 4.02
